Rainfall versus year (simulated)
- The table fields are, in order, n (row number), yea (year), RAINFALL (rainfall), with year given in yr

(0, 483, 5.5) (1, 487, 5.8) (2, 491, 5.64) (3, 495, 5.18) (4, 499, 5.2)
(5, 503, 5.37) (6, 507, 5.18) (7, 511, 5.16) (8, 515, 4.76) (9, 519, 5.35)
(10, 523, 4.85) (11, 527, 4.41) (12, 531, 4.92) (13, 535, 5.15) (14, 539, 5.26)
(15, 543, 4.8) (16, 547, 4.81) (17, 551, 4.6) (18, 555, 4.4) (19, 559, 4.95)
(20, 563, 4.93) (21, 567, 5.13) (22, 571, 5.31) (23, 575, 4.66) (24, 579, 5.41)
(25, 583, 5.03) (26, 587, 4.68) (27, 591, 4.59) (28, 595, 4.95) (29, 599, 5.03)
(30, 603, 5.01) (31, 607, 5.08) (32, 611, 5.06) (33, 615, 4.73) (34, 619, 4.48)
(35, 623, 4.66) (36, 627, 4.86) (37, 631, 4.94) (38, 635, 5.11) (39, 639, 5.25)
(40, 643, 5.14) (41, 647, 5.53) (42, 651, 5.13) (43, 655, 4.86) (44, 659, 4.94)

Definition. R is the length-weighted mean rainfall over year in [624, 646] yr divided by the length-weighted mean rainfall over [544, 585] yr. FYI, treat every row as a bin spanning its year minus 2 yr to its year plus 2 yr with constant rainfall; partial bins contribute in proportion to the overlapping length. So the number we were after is 1.0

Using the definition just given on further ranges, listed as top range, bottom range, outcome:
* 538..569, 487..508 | 0.90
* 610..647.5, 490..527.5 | 0.97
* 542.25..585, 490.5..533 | 0.97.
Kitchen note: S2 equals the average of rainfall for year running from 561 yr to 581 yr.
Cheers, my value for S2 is 5.09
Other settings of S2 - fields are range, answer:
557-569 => 5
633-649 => 5.26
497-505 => 5.29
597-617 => 4.98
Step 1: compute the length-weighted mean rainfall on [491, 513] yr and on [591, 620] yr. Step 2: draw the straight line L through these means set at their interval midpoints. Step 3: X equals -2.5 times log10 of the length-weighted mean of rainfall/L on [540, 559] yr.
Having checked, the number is 0.08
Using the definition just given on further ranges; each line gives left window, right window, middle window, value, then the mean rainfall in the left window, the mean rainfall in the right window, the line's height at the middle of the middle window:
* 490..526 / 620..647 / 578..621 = 0.033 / 5.15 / 5.01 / 5.05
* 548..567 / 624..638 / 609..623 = 0.041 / 4.77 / 4.97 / 4.93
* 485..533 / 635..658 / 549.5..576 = 0.063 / 5.15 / 5.17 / 5.16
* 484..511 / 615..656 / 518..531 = 0.099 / 5.38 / 4.99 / 5.3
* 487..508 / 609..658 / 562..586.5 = 0.019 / 5.37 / 4.98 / 5.15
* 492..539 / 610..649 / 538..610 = 0.022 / 5.07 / 4.97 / 5.02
